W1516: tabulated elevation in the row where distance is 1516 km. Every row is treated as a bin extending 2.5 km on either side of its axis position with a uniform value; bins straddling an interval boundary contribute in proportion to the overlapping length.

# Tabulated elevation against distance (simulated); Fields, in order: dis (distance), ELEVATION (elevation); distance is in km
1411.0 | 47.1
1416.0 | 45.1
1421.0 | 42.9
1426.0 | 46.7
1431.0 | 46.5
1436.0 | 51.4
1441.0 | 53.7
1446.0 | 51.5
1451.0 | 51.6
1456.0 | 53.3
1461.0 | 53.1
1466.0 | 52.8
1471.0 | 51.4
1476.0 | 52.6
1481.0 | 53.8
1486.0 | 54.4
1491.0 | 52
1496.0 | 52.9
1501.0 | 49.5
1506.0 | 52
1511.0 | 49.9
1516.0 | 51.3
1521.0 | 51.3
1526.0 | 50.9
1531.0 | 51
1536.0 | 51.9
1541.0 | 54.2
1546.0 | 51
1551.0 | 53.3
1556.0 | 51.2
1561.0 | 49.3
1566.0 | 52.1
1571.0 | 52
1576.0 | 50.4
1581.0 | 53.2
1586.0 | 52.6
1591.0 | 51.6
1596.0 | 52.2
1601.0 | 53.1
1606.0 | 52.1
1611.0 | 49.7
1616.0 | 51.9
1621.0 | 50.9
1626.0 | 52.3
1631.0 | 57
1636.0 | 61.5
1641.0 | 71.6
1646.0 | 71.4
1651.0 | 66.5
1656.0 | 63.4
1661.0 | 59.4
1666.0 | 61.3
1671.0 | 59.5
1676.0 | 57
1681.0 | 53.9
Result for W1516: 51.3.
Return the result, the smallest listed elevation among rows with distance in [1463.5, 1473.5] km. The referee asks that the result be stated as 51.4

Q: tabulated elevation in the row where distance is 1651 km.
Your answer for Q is 66.5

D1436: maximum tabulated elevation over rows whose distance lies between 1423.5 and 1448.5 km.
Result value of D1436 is 53.7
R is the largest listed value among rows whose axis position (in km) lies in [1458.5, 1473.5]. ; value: 53.1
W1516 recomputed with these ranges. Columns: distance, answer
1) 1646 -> 71.4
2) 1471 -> 51.4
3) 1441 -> 53.7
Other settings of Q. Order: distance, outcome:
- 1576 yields 50.4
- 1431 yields 46.5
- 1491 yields 52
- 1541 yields 54.2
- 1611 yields 49.7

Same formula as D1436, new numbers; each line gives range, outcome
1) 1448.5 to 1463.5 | 53.3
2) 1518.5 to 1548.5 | 54.2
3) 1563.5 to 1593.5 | 53.2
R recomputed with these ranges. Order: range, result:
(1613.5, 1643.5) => 71.6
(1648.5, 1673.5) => 66.5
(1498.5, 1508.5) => 52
